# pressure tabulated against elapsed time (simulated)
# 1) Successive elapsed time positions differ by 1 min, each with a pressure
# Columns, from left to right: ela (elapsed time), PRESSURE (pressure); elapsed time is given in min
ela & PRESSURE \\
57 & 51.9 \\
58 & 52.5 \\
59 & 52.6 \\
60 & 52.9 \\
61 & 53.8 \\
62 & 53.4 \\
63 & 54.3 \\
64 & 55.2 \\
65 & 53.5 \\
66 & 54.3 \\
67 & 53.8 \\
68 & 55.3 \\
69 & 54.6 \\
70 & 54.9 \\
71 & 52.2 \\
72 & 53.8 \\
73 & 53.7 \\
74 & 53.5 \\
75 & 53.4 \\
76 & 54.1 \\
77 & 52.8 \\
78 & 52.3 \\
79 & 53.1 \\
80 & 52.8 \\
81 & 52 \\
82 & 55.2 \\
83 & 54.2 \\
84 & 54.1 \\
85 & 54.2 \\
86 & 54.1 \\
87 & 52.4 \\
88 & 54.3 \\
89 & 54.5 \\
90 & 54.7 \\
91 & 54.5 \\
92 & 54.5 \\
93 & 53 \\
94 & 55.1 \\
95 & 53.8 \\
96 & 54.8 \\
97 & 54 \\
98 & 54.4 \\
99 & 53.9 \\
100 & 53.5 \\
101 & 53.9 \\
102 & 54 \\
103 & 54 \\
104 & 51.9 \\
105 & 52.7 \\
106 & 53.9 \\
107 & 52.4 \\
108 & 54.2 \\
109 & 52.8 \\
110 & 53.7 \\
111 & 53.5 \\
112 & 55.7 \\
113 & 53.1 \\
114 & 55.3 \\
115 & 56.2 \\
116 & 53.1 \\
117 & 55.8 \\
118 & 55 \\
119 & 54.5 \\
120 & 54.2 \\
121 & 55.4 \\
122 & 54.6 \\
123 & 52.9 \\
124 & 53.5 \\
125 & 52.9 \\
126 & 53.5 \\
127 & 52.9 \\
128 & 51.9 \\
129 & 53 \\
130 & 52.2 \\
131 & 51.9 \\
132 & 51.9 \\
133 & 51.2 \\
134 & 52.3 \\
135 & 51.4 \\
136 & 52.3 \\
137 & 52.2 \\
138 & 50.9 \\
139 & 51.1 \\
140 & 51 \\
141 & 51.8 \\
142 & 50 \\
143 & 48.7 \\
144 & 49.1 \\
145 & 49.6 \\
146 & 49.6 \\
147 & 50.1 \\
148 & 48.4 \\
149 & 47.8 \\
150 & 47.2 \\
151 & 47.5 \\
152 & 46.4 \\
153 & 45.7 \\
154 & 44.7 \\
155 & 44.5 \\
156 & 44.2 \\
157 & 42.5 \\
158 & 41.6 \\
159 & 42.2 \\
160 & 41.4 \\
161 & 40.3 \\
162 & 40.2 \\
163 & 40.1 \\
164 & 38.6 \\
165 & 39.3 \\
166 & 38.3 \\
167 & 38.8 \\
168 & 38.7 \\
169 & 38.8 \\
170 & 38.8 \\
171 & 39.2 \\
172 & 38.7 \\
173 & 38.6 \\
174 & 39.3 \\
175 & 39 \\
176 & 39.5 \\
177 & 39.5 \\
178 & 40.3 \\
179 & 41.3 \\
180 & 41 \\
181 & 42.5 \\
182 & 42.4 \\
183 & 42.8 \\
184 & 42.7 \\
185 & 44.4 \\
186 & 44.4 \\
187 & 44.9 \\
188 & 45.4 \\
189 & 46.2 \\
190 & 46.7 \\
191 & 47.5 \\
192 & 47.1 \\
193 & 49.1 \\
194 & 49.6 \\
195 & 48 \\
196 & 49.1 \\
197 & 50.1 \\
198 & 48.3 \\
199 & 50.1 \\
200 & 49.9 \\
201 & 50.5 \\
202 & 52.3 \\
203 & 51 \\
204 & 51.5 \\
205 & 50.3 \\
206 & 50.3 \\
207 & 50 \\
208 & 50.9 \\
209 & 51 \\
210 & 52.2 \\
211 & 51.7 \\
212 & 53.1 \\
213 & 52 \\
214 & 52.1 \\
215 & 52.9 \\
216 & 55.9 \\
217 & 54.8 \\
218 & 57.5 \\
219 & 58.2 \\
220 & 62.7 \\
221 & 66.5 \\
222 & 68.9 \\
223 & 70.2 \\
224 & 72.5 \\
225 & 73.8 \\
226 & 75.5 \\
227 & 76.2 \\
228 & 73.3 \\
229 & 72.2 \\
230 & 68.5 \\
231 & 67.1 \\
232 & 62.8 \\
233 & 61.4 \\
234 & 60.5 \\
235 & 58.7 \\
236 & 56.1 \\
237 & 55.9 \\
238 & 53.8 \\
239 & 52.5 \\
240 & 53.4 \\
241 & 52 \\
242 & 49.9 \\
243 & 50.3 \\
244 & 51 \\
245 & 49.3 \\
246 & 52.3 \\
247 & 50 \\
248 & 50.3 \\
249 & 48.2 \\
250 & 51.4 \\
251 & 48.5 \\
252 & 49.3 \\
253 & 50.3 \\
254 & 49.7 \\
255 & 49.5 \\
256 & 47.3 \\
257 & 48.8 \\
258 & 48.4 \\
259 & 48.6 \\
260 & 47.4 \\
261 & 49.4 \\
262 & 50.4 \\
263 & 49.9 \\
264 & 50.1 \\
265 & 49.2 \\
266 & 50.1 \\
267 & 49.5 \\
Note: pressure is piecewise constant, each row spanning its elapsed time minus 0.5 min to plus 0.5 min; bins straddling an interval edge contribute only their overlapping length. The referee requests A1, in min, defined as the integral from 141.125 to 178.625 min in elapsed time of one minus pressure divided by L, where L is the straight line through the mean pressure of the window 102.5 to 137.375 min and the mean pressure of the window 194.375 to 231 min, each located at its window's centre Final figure 8.3 min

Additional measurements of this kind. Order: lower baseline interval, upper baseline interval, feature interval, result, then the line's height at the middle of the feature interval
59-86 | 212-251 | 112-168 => 7.0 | 56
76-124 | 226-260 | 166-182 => 4.4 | 54.6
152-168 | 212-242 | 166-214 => 4.7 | 50.6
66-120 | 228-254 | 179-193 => 2.6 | 54.8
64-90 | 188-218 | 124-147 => 0.4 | 52.3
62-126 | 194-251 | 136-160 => 3.2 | 54.9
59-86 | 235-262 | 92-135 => -0.5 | 53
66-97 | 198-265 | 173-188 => 3.6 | 54.8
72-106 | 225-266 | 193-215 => 1.6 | 54.6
